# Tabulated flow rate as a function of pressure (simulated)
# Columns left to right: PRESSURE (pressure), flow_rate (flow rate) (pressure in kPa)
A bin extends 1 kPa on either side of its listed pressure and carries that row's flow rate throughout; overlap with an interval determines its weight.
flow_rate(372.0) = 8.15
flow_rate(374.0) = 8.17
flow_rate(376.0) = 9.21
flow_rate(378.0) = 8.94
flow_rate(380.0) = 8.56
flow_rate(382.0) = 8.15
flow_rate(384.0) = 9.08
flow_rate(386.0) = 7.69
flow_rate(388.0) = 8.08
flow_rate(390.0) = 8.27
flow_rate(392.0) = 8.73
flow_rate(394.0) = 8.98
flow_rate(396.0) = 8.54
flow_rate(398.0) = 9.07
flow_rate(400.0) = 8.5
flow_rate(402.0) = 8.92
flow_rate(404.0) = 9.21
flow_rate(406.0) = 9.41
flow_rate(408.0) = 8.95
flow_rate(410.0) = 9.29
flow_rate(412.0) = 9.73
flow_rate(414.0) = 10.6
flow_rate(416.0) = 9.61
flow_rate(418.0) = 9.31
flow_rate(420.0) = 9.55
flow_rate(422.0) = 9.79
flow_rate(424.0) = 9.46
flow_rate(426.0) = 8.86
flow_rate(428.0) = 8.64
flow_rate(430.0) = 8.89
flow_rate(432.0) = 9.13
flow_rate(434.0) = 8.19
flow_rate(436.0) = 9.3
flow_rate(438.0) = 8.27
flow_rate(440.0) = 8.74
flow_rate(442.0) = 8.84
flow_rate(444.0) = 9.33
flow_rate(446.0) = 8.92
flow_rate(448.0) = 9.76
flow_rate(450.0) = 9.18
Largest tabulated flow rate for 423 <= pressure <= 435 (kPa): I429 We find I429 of 9.46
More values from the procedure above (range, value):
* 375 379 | 9.21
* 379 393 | 9.08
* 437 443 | 8.84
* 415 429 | 9.79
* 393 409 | 9.41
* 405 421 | 10.6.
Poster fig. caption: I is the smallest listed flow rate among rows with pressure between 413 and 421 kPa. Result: 9.31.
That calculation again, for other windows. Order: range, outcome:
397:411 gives 8.5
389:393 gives 8.27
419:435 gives 8.19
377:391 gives 7.69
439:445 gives 8.74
